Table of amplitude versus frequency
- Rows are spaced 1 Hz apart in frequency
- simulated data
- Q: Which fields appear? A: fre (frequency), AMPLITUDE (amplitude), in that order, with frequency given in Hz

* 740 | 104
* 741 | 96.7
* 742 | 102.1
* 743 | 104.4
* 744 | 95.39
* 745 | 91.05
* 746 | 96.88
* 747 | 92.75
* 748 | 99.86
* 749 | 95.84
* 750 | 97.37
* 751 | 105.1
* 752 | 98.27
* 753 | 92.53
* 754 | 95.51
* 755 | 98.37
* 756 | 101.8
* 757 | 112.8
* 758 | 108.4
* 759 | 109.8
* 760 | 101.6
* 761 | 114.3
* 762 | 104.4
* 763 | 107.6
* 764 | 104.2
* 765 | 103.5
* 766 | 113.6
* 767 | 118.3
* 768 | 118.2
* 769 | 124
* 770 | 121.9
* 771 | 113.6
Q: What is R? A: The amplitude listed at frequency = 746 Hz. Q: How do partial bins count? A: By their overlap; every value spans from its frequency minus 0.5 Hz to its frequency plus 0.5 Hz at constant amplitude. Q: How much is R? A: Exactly 96.88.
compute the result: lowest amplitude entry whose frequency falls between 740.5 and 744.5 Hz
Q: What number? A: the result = 95.39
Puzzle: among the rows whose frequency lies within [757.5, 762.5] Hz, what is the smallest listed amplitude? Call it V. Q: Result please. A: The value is 101.6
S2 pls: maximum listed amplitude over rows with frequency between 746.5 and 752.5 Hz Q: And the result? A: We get 105.1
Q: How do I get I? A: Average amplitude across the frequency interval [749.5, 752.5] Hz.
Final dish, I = 100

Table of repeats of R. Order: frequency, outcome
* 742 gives 102.1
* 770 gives 121.9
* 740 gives 104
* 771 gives 113.6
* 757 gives 112.8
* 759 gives 109.8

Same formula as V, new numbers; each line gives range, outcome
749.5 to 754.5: 92.53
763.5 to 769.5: 103.5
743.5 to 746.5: 91.05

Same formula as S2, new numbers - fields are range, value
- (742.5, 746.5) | 104.4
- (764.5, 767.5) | 118.3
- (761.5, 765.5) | 107.6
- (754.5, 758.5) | 112.8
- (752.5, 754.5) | 95.51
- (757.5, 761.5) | 114.3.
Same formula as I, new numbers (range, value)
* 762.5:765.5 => 105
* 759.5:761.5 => 108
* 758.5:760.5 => 106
